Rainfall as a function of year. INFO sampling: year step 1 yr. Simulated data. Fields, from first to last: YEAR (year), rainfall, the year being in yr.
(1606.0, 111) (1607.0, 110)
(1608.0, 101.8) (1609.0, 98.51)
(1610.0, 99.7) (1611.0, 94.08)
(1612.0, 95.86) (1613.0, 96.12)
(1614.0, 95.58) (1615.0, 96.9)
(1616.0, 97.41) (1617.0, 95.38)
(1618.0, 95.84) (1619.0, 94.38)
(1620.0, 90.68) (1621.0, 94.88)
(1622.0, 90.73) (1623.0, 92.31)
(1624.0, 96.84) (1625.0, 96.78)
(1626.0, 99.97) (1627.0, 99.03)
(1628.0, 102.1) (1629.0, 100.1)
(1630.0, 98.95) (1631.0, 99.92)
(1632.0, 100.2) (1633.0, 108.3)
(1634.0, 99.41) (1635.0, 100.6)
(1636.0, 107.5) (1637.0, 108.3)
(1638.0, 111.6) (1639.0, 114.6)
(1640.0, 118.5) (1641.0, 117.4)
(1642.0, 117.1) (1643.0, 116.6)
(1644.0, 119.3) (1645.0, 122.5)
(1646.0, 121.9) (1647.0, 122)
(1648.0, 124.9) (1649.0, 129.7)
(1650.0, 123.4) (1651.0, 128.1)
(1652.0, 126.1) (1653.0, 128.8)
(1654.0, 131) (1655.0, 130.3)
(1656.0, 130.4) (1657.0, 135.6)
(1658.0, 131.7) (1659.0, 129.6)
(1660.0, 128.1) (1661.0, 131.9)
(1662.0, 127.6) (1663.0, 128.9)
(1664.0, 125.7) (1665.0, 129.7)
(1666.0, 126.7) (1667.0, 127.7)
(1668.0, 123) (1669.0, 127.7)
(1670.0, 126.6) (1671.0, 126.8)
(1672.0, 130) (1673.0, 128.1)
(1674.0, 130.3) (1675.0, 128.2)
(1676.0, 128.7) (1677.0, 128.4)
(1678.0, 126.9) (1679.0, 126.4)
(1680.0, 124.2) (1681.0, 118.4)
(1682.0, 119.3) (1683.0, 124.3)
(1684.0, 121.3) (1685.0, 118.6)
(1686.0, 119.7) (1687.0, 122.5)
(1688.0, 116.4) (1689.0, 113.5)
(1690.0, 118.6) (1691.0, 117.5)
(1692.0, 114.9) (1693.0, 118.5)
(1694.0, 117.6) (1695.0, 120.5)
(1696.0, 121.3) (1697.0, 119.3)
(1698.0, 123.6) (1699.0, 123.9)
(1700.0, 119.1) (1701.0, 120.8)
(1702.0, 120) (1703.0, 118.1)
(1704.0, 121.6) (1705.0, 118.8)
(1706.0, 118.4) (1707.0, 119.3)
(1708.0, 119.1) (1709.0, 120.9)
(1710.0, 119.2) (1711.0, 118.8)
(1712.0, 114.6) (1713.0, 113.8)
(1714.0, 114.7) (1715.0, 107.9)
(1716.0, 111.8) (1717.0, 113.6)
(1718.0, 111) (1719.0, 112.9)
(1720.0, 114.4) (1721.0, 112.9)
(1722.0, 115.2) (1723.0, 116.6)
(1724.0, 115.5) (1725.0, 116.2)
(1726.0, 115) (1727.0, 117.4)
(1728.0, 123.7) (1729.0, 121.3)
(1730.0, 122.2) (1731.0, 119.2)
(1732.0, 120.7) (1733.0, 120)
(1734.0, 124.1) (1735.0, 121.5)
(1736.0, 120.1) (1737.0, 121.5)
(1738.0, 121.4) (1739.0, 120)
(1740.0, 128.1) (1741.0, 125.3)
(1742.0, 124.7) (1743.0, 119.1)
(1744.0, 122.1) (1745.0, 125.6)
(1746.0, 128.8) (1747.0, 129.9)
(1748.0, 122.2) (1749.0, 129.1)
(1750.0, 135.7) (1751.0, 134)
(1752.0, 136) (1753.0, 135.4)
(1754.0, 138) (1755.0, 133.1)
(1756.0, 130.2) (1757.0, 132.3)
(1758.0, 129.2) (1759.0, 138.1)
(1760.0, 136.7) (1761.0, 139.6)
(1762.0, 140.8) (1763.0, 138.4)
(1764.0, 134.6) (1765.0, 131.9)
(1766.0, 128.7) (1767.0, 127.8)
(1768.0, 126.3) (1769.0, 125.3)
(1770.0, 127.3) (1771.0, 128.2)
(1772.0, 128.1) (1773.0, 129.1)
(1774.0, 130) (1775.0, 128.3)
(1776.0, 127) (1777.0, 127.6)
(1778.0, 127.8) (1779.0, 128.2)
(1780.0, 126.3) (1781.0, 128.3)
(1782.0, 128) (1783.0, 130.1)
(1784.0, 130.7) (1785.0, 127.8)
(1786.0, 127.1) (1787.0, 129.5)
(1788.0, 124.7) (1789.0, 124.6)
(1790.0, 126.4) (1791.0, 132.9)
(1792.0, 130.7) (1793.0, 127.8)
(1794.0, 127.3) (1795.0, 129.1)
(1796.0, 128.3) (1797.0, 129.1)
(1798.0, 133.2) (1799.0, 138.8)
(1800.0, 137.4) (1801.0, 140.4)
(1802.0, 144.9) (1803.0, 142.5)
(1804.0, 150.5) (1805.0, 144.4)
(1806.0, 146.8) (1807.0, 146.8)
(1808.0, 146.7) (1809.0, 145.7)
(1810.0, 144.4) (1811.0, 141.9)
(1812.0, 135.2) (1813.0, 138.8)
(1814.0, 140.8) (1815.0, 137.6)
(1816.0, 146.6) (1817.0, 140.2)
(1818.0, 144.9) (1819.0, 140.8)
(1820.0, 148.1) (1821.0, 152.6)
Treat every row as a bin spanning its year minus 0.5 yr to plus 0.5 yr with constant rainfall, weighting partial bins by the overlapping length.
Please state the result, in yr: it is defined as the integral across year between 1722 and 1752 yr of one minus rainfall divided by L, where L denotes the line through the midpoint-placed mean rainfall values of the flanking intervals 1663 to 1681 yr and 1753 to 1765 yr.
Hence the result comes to 2.3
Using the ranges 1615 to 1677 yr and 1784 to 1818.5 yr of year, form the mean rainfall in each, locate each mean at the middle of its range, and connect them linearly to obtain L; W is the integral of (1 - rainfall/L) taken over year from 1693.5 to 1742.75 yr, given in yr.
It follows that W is 2.7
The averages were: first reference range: 116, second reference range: 137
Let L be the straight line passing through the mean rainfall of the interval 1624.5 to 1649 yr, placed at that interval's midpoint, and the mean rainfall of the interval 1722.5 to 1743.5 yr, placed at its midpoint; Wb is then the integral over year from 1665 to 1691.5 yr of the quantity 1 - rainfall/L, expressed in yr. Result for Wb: -2.19 yr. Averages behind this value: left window 110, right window 121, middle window 124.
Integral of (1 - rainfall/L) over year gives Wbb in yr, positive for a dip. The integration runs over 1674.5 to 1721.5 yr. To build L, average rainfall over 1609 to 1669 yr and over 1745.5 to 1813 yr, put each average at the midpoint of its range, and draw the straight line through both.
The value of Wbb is 0.8 yr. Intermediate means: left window 112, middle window 119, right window 133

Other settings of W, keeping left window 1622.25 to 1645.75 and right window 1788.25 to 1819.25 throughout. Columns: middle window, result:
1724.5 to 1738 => 0.5 yr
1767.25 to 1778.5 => 0.4 yr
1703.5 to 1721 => 0.7 yr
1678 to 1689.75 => -0.5 yr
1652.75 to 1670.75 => -2.8 yr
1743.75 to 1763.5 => -0.6 yr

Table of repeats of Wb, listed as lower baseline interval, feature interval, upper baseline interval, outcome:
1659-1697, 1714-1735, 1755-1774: 1.9 yr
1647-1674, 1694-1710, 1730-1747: 0.7 yr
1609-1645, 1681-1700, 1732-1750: -0.9 yr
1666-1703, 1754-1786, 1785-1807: 0.2 yr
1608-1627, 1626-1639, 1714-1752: -0.5 yr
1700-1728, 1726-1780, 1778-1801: -2.0 yr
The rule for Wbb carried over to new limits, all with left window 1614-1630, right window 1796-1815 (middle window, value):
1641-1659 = -3.9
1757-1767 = -0.3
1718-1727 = 0.5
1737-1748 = 0.1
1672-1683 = -1.6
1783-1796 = 0.8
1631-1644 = -1.3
